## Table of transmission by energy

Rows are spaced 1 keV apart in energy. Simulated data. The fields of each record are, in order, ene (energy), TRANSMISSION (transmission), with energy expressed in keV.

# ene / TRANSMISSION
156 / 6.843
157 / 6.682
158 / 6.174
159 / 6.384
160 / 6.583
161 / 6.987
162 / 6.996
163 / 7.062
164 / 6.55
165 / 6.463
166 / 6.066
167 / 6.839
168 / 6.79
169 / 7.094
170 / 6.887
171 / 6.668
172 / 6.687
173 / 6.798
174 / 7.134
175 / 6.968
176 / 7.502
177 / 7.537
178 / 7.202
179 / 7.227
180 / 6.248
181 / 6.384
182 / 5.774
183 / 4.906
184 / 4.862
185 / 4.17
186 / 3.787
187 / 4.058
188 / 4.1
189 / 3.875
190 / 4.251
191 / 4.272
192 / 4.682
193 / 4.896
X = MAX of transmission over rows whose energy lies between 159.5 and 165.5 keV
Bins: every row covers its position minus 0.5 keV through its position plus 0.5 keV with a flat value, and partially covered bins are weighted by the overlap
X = 7.062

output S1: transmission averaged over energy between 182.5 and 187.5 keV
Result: 4.36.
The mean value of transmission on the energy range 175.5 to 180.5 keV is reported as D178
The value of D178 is 7.14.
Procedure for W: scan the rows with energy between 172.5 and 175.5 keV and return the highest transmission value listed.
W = 7.134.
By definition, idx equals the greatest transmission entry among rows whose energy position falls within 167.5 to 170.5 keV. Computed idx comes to 7.094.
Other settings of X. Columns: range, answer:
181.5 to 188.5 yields 5.774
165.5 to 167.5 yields 6.839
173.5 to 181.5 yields 7.537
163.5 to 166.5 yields 6.55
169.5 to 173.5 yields 6.887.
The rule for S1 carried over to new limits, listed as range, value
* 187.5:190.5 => 4.08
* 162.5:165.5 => 6.69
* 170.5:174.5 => 6.82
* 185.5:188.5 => 3.98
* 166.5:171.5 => 6.86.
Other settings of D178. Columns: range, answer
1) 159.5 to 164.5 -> 6.84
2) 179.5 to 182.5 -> 6.14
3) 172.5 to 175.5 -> 6.97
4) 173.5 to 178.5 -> 7.27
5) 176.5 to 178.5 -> 7.37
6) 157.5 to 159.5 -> 6.28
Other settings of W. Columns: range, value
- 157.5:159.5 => 6.384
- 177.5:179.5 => 7.227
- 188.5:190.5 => 4.251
